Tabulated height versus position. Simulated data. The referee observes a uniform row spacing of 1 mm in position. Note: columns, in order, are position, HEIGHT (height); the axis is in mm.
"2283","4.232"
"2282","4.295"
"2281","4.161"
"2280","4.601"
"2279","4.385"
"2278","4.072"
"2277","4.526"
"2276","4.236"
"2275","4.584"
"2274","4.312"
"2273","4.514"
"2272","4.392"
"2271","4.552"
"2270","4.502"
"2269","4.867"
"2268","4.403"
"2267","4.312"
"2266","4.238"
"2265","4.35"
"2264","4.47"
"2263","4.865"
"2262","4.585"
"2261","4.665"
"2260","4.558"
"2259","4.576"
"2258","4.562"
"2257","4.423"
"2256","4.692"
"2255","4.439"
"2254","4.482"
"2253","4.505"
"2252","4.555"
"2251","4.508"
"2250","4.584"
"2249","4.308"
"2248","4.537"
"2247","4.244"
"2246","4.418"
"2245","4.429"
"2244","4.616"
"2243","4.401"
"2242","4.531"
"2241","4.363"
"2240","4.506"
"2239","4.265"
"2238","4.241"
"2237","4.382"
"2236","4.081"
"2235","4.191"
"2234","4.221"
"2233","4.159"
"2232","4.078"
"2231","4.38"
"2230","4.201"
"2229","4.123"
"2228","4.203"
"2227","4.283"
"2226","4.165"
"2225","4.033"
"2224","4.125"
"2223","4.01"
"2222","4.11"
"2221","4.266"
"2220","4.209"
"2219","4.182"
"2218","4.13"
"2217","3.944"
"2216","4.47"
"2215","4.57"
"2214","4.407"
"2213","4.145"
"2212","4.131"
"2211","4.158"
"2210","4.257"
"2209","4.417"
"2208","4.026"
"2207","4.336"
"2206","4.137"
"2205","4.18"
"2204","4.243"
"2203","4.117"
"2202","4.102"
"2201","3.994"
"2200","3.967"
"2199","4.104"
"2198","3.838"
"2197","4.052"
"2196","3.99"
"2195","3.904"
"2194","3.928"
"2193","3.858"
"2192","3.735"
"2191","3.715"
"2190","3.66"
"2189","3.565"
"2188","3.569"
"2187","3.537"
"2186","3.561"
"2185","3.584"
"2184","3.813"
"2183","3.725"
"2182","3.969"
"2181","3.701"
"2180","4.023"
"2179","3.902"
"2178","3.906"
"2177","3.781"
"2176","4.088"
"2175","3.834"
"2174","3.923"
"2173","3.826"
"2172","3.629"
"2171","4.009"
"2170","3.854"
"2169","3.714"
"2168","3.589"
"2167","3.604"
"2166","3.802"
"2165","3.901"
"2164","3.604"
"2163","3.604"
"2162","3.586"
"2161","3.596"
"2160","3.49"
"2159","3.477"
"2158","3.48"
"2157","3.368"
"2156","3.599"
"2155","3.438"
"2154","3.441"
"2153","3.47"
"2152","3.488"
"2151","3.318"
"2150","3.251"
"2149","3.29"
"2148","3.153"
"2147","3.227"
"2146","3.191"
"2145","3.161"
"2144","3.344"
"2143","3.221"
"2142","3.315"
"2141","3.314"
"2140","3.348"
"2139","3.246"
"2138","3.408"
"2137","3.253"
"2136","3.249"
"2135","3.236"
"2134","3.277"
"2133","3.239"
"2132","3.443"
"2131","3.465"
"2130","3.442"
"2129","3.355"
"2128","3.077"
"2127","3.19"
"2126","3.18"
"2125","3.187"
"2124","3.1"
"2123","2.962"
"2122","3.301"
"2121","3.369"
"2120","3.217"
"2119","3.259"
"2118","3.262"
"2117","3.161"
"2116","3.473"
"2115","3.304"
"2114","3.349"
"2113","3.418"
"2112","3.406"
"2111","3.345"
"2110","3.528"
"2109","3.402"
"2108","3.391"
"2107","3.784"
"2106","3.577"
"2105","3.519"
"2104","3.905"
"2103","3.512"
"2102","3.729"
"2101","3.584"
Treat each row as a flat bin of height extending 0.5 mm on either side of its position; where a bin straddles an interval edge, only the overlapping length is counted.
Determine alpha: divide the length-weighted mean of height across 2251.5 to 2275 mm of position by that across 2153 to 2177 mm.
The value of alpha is 1.23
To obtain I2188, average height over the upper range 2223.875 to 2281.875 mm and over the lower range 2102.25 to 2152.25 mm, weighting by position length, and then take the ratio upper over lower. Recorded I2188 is 1.3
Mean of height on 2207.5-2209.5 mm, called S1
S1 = 4.22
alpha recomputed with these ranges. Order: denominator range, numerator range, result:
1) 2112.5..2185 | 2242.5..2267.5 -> 1.29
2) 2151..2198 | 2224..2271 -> 1.19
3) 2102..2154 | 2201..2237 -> 1.26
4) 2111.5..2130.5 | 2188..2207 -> 1.21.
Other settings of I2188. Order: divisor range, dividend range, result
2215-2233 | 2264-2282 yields 1.05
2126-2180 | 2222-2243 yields 1.21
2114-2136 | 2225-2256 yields 1.33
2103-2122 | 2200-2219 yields 1.23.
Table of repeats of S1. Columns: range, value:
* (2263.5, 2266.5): 4.35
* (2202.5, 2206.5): 4.17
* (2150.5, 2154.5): 3.43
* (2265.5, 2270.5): 4.46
